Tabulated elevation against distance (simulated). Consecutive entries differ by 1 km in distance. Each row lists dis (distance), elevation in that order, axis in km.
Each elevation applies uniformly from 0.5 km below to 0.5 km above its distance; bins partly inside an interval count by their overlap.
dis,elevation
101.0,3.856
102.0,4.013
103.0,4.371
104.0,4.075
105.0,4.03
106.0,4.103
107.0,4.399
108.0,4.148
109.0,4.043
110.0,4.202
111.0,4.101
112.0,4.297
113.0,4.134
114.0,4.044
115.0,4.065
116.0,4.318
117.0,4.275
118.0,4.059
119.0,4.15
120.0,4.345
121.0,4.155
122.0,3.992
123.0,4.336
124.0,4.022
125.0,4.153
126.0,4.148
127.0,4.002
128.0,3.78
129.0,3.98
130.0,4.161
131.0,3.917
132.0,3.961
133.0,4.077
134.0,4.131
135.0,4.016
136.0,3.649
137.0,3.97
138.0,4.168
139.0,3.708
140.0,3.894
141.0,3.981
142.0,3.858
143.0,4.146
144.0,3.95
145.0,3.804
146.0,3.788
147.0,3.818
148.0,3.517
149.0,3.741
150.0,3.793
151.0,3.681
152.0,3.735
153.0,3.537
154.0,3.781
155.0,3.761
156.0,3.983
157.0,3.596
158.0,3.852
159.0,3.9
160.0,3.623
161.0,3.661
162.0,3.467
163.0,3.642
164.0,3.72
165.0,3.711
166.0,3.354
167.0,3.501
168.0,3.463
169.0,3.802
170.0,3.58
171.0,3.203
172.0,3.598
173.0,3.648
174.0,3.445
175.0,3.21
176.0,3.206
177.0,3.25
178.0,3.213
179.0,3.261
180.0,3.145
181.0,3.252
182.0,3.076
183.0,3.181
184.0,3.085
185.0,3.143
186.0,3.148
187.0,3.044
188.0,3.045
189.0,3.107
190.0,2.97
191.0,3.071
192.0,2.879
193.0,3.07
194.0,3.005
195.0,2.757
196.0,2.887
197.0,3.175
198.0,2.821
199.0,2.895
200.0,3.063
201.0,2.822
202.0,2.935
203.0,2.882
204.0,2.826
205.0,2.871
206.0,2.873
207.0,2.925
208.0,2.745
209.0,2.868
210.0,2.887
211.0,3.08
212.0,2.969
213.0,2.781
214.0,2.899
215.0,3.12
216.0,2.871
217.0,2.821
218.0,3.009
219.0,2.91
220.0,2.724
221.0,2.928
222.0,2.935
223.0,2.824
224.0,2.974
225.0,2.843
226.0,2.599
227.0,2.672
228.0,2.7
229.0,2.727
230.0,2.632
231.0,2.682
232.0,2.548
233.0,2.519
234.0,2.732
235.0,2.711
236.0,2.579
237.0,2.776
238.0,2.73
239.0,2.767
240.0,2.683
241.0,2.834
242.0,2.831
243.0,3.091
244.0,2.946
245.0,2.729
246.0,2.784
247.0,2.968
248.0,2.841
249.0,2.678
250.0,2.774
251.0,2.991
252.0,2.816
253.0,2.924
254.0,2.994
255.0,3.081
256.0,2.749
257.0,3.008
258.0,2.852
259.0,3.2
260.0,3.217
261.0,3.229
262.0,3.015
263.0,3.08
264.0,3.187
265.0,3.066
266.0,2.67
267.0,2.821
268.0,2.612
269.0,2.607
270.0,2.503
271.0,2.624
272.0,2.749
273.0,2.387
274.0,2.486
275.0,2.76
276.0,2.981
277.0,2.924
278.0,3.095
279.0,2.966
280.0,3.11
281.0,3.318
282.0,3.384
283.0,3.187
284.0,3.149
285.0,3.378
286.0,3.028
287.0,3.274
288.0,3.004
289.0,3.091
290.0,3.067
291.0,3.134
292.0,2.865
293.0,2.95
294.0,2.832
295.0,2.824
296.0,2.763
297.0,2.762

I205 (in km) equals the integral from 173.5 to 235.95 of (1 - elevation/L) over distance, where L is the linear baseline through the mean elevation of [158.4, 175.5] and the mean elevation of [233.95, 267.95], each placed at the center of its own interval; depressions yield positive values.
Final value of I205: 6.2 km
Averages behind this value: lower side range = 3.56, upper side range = 2.89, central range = 2.94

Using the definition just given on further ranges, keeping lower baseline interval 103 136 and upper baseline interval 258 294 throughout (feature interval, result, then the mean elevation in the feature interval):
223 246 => 3.7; 2.74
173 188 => 1.9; 3.2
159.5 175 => 0.9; 3.55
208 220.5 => 1.9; 2.9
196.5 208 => 2.0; 2.91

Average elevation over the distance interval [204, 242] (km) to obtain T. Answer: 2.8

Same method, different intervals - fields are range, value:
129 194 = 3.57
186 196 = 3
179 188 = 3.14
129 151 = 3.9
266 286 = 2.89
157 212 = 3.2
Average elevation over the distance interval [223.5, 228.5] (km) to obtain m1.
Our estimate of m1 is 2.76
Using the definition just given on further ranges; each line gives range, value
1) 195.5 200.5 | 2.97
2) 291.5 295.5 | 2.87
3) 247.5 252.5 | 2.82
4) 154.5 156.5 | 3.87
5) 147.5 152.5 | 3.69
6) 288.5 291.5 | 3.1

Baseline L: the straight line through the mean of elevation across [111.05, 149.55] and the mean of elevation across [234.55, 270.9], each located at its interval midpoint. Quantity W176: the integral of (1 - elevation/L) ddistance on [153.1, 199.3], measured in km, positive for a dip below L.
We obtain 3.31 km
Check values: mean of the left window 4.01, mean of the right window 2.87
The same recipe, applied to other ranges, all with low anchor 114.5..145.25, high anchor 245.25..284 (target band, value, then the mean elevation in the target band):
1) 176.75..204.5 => 3.9 km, 3.03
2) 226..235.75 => 1.7 km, 2.65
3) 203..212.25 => 1.4 km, 2.89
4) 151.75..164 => 0.3 km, 3.71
